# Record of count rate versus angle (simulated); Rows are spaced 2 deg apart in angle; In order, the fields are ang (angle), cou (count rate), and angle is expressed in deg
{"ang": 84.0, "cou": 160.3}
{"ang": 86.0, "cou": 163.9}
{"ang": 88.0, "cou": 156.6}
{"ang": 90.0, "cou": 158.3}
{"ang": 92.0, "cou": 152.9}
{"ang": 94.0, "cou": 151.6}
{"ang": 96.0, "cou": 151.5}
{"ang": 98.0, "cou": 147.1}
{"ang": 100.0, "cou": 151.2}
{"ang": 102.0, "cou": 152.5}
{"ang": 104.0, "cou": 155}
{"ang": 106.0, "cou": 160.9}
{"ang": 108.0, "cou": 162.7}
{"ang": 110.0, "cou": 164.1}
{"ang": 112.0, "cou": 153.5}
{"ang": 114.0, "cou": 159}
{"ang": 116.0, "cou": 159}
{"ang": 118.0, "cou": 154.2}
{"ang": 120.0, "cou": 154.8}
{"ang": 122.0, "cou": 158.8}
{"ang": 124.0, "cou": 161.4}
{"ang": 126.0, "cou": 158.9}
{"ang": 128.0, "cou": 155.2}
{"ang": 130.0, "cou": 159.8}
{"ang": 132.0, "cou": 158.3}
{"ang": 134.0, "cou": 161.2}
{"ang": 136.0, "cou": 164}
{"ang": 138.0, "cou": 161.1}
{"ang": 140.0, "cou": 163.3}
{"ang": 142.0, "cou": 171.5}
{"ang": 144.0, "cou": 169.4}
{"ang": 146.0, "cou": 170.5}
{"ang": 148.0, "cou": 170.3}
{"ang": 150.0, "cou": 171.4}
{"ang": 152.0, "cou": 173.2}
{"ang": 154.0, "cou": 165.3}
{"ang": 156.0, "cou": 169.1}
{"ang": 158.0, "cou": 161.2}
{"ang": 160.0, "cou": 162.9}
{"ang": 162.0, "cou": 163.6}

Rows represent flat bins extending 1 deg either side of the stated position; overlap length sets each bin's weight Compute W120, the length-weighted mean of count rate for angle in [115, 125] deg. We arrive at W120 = 158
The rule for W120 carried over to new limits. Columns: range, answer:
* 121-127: 160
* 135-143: 165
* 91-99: 151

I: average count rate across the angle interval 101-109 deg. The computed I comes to 158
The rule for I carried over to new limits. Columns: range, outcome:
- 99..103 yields 152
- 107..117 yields 160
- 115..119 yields 157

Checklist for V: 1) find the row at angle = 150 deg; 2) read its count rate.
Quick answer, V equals 171.4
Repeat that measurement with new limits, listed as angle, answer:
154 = 165.3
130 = 159.8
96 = 151.5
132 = 158.3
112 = 153.5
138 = 161.1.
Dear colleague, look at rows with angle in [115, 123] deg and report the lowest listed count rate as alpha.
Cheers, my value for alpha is 154.2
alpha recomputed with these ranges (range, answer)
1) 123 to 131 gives 155.2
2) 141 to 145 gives 169.4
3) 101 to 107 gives 152.5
